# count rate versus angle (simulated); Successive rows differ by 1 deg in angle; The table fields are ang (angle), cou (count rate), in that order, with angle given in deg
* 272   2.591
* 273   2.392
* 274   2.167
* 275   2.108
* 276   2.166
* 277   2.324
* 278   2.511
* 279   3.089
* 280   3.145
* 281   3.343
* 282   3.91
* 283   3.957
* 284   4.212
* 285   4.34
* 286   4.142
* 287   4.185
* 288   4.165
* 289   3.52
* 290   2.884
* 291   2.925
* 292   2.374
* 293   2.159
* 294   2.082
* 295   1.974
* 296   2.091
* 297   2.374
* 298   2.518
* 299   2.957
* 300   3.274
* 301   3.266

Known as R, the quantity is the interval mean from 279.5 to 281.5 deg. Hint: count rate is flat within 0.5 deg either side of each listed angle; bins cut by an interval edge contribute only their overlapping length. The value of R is 3.24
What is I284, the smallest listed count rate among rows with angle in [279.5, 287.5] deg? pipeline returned 3.145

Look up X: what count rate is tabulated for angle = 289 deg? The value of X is 3.52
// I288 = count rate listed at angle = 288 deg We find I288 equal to 4.165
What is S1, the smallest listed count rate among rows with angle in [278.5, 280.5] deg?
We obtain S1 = 3.089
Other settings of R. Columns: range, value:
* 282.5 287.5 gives 4.17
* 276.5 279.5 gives 2.64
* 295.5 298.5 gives 2.33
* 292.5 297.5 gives 2.14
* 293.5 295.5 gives 2.03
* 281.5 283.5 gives 3.93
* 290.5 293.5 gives 2.49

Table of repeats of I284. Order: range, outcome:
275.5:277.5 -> 2.166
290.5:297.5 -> 1.974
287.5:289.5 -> 3.52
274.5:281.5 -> 2.108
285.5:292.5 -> 2.374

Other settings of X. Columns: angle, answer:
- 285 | 4.34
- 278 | 2.511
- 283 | 3.957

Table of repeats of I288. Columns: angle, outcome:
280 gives 3.145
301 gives 3.266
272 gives 2.591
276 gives 2.166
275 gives 2.108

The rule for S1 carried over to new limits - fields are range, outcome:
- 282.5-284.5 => 3.957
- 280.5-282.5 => 3.343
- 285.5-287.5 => 4.142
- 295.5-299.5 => 2.091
